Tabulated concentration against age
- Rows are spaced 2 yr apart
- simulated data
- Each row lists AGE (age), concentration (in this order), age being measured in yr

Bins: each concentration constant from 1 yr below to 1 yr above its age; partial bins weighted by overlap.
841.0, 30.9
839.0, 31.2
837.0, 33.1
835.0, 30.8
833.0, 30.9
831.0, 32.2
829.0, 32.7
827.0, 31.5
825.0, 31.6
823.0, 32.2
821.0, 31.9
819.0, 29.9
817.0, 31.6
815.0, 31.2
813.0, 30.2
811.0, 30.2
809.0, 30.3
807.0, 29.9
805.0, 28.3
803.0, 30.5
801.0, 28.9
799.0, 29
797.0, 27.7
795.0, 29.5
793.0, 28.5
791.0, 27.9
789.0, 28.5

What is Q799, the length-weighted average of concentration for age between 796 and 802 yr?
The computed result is 28.5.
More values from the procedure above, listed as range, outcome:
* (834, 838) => 32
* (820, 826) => 31.9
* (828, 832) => 32.5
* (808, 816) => 30.5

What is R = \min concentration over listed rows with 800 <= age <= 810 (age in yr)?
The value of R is 28.3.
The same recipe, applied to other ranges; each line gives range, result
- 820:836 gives 30.8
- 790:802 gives 27.7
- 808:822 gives 29.9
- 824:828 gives 31.5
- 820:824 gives 31.9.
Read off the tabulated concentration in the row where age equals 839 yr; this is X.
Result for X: 31.2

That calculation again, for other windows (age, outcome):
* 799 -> 29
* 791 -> 27.9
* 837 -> 33.1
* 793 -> 28.5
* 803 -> 30.5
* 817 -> 31.6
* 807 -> 29.9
